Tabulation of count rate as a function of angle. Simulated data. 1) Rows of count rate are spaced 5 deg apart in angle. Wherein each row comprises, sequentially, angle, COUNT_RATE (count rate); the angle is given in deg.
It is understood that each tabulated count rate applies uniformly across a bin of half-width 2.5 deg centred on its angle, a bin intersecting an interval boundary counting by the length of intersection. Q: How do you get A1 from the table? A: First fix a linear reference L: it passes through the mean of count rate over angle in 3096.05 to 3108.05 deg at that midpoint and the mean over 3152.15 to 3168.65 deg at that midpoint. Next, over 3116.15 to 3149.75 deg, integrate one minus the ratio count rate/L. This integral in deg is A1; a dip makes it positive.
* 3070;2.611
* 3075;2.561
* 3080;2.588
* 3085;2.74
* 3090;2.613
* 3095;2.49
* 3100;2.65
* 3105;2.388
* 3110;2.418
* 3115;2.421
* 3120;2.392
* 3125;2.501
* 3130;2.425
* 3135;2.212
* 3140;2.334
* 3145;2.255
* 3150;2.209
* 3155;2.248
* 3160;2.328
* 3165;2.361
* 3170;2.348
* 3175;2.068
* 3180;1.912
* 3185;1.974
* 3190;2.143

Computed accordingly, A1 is 0.8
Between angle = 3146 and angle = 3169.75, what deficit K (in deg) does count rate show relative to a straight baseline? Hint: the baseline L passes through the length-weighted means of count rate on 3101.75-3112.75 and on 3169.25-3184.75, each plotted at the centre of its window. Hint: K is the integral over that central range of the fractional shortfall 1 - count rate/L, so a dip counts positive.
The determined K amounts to -1.4 deg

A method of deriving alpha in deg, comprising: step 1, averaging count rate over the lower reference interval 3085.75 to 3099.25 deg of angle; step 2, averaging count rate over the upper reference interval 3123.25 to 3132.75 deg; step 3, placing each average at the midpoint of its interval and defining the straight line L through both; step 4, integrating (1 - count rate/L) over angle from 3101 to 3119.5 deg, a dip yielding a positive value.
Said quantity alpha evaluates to 0.7 deg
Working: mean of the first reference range 2.59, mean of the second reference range 2.45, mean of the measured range 2.43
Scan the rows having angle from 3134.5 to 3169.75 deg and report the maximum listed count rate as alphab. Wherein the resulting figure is 2.361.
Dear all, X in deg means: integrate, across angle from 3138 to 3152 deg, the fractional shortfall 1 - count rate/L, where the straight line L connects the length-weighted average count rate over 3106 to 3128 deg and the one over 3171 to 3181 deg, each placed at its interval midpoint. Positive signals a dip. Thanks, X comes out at -0.1 deg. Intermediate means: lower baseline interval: 2.43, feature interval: 2.27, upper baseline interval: 2.06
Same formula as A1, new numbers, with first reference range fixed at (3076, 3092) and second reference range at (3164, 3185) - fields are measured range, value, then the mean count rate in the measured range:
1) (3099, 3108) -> 0.15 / 2.49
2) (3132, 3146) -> 0.35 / 2.27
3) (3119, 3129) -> -0.14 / 2.45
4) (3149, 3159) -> 0.01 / 2.25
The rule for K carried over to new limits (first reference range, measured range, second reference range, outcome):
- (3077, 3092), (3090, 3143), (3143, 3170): 1.2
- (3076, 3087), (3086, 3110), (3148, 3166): 0.3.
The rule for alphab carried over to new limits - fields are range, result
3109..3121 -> 2.421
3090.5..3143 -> 2.65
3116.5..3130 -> 2.501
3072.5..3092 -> 2.74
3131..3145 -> 2.334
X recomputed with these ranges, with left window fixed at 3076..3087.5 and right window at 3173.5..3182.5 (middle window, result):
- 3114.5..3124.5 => -0.1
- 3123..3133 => -0.5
